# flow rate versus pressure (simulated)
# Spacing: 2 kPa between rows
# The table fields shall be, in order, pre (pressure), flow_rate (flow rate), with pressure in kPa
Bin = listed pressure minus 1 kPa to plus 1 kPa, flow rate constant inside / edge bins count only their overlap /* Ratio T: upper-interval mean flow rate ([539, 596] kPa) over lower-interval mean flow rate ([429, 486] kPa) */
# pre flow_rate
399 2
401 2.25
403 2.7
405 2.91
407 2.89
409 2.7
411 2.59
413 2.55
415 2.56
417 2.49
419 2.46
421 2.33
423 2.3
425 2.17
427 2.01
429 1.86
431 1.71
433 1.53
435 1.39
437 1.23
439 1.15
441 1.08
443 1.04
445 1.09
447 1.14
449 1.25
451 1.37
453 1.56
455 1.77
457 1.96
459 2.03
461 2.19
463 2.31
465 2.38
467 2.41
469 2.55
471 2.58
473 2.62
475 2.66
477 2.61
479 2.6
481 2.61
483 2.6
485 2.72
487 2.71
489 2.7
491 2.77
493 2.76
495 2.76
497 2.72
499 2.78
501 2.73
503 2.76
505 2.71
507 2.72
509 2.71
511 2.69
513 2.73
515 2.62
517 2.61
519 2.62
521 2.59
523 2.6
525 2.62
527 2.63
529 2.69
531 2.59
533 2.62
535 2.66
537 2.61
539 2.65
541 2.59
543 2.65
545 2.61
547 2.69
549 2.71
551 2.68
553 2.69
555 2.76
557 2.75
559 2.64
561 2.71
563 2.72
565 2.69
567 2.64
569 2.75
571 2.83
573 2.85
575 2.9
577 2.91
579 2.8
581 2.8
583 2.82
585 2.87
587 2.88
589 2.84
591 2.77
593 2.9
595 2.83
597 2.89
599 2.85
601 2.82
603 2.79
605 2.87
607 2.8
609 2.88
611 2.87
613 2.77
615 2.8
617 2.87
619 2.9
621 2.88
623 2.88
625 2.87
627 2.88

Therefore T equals 1.4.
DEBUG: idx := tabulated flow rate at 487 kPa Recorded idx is 2.71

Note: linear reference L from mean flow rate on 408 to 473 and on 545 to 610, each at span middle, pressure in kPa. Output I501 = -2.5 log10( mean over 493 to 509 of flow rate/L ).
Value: -0.18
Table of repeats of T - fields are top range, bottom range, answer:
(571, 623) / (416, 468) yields 1.60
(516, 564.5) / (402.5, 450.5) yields 1.36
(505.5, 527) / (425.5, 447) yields 1.87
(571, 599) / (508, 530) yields 1.08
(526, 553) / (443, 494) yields 1.19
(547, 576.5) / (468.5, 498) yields 1.03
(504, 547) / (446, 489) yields 1.19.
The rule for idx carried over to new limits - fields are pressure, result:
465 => 2.38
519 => 2.62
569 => 2.75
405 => 2.91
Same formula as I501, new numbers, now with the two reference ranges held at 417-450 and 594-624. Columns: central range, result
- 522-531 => -0.16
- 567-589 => -0.08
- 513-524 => -0.18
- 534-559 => -0.11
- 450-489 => -0.23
